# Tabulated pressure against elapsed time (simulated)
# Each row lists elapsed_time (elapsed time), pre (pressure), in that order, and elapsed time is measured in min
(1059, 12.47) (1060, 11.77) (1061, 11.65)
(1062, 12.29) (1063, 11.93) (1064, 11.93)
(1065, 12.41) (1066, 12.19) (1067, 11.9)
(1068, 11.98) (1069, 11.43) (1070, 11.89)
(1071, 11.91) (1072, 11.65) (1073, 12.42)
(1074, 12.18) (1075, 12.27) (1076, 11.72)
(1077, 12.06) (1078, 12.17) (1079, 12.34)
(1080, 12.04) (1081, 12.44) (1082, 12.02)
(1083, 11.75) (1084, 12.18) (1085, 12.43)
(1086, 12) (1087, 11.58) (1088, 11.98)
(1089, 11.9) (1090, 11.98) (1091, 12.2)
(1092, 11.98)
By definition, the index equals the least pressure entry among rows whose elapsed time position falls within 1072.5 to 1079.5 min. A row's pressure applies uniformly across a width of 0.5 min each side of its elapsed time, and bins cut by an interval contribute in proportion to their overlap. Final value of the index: 11.72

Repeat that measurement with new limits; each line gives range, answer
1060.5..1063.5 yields 11.65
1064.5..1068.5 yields 11.9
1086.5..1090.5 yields 11.58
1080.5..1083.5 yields 11.75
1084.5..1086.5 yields 12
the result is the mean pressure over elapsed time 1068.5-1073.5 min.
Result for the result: 11.9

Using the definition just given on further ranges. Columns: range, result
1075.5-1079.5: 12.1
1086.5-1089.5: 11.8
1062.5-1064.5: 11.9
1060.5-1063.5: 12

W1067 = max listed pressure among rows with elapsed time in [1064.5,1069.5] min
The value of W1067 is 12.41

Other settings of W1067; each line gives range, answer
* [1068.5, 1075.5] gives 12.42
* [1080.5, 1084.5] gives 12.44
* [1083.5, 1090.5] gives 12.43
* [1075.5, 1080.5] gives 12.34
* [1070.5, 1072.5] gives 11.91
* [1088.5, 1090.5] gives 11.98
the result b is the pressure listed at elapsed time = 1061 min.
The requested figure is 11.65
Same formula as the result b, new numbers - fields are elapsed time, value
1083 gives 11.75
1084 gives 12.18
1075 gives 12.27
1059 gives 12.47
